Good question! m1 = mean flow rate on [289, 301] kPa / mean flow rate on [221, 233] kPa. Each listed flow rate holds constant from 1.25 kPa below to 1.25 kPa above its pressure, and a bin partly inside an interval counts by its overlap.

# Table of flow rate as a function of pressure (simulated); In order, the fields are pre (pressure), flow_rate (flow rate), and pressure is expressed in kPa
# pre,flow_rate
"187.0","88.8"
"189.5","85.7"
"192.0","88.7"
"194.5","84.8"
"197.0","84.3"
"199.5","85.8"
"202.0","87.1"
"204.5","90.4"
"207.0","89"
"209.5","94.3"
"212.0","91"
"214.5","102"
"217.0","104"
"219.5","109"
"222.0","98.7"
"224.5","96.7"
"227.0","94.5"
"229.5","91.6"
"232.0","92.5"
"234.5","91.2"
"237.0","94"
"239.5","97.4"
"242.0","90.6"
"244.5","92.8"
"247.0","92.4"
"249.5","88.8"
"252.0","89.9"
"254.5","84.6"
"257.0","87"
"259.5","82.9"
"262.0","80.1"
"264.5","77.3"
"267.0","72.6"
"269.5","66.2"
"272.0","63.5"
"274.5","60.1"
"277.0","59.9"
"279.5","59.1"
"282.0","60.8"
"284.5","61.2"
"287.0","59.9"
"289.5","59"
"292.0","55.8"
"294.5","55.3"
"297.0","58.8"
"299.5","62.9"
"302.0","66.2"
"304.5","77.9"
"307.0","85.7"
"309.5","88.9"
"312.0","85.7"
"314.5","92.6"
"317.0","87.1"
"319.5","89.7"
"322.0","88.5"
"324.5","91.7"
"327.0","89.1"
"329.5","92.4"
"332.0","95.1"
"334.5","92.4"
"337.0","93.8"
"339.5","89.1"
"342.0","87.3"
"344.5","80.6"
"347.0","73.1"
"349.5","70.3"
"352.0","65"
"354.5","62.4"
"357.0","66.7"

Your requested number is 0.6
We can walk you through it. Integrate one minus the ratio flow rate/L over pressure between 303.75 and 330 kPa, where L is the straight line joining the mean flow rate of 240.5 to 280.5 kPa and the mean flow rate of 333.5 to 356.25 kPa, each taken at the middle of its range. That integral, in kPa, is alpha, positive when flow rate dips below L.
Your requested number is -3.2 kPa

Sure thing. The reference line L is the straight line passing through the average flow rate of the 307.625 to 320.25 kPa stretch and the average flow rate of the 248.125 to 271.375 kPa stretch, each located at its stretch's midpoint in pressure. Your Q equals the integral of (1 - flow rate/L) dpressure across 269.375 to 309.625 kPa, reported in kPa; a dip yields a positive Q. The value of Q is 10.0 kPa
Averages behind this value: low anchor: 80.6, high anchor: 88.6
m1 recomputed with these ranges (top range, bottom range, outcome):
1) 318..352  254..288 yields 1.24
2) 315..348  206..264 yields 0.96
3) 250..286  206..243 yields 0.75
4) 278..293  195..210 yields 0.67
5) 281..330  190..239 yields 0.81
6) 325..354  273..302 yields 1.41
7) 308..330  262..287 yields 1.37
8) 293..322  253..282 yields 1.08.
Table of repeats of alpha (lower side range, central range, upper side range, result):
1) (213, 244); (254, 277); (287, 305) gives 1.15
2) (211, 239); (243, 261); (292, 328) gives 0.59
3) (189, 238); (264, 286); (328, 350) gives 6.31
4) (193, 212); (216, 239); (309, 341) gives -2.13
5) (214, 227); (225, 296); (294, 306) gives 5.55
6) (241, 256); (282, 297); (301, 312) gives 4.47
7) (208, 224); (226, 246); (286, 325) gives 0.21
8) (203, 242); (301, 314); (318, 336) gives 1.44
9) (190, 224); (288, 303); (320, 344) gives 5.22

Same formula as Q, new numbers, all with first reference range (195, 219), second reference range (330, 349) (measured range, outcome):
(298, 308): 1.79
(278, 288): 3.24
